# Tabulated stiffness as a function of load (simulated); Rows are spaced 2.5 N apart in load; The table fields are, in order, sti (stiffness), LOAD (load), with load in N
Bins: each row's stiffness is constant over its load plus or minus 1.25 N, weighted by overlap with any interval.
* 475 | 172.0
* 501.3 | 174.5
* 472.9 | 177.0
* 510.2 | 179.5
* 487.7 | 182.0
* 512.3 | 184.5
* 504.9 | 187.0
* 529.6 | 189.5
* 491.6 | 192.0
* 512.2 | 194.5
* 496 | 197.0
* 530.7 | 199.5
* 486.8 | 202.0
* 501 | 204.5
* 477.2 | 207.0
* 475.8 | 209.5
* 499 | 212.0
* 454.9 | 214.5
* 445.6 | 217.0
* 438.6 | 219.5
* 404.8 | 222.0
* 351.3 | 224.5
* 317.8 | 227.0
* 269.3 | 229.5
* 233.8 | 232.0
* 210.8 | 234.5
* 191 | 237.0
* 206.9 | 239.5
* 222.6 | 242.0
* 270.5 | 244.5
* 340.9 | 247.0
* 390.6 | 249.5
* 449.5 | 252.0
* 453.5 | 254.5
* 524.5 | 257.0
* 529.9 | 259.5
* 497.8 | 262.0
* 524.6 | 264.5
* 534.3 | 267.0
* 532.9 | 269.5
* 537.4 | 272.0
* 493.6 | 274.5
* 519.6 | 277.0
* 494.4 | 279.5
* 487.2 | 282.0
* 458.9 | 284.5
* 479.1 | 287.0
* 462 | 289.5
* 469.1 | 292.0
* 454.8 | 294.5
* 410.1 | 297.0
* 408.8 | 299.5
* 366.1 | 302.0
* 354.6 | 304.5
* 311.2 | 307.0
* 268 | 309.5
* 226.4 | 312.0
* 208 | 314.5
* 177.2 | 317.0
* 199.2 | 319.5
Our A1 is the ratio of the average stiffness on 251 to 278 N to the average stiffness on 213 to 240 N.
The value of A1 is 1.57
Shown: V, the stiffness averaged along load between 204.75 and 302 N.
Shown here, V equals 419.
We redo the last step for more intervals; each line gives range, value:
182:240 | 419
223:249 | 267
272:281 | 507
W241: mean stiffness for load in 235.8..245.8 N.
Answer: 223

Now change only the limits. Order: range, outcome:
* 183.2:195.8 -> 510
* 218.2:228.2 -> 379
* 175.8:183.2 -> 490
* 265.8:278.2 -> 524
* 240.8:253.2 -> 335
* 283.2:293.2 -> 467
